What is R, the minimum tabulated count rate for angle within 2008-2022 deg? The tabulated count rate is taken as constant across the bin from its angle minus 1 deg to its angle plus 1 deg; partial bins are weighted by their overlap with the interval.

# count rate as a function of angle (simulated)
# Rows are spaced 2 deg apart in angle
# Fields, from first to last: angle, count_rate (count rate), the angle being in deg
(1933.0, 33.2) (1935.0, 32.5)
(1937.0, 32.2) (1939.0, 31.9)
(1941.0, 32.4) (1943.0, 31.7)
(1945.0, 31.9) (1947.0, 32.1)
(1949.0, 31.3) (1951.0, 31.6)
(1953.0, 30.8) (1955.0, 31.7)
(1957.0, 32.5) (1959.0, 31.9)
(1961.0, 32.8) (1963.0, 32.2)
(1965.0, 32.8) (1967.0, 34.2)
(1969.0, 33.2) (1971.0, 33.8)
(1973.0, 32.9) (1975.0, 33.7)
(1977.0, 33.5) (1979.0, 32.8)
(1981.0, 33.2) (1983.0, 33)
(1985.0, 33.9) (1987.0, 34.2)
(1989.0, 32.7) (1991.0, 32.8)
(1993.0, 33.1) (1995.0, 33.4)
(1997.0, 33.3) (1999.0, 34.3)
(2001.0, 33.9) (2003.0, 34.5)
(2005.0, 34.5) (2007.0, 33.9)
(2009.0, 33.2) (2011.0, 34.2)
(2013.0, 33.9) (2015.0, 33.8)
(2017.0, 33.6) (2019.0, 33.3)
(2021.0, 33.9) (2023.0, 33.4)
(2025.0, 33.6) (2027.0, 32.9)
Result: 33.2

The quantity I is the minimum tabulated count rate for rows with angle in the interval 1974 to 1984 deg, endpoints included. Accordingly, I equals 32.8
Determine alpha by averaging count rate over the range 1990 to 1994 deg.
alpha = 33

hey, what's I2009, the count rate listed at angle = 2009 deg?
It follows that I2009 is 33.2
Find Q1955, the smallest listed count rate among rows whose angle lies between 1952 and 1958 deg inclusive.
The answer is 30.8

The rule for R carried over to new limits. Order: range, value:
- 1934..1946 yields 31.7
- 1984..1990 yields 32.7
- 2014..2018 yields 33.6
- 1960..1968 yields 32.2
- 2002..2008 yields 33.9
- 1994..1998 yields 33.3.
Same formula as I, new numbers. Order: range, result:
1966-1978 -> 32.9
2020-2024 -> 33.4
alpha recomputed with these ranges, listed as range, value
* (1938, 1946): 32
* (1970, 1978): 33.5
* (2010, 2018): 33.9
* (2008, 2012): 33.7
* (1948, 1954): 31.2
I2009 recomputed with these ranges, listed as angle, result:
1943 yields 31.7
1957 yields 32.5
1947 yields 32.1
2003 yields 34.5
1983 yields 33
